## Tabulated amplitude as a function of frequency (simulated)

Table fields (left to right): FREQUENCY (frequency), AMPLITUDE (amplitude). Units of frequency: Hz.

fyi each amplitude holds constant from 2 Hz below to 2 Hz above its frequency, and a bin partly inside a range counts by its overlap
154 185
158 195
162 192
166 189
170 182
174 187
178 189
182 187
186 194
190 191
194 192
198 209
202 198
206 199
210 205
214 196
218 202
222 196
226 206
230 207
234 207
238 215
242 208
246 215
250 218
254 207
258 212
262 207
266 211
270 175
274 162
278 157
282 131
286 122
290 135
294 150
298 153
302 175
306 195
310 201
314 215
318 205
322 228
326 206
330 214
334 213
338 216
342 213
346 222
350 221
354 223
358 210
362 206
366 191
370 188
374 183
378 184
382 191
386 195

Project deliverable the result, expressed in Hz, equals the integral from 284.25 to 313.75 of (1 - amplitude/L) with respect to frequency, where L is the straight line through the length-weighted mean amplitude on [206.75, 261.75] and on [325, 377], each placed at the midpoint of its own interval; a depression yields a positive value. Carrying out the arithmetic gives 6.02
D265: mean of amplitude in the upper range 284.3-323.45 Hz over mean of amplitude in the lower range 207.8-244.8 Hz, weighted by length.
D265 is 0.87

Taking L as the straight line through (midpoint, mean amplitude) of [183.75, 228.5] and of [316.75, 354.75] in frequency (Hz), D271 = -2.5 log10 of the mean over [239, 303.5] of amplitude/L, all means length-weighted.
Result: 0.16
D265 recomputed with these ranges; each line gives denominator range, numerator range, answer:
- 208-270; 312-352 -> 1.04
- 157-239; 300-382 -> 1.04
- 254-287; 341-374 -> 1.18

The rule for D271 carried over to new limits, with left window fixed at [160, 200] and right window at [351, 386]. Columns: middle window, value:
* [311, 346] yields -0.09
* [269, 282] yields 0.22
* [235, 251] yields -0.11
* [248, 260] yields -0.10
